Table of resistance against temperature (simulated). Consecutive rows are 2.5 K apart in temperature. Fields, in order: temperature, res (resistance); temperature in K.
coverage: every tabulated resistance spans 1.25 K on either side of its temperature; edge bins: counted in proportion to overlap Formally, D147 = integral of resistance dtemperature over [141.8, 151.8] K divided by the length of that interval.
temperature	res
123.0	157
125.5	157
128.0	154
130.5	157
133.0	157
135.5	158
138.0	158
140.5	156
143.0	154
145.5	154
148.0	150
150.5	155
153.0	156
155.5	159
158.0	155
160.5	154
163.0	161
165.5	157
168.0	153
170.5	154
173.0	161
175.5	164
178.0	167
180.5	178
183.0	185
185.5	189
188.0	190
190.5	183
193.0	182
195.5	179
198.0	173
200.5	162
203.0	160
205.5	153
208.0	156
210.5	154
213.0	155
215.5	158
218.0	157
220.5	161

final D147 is 153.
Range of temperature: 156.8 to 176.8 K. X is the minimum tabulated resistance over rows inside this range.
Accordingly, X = 153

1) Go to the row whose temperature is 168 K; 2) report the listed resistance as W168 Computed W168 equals 153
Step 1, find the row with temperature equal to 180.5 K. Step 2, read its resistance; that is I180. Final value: 178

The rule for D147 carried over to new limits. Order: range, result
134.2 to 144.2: 157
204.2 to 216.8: 155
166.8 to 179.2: 160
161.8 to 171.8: 156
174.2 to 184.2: 173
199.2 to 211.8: 157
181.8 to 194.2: 186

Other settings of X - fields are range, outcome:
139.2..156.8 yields 150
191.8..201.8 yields 162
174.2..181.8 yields 164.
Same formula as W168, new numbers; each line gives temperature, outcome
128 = 154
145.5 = 154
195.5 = 179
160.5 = 154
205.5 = 153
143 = 154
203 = 160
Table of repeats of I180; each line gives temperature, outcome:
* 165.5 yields 157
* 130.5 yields 157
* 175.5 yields 164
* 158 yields 155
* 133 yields 157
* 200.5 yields 162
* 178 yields 167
